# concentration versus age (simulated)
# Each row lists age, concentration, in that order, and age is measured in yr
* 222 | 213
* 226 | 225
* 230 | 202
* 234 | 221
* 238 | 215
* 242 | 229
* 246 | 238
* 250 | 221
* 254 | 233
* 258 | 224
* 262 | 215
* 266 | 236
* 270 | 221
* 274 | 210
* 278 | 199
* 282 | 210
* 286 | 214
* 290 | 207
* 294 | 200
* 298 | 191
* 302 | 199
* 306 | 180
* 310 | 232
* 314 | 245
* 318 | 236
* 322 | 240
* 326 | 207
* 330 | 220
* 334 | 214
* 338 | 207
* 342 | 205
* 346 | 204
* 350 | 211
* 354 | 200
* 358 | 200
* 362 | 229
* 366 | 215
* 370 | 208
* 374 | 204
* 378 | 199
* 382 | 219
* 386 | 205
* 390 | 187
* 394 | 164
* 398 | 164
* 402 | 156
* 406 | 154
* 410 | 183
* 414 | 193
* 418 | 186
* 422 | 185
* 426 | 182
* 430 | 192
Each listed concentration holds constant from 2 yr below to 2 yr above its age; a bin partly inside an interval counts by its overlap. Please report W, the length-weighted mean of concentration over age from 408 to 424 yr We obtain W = 187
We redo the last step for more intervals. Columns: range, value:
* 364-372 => 212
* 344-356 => 205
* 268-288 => 211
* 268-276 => 216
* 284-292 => 210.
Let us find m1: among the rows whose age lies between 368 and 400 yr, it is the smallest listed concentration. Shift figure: 164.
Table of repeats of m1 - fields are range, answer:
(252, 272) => 215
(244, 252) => 221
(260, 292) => 199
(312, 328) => 207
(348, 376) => 200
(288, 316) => 180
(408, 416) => 183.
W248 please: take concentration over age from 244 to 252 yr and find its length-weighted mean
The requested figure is 230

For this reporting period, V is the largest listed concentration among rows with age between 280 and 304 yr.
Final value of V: 214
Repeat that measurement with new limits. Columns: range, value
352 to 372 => 229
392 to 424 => 193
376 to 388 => 219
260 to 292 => 236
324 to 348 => 220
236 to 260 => 238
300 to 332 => 245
